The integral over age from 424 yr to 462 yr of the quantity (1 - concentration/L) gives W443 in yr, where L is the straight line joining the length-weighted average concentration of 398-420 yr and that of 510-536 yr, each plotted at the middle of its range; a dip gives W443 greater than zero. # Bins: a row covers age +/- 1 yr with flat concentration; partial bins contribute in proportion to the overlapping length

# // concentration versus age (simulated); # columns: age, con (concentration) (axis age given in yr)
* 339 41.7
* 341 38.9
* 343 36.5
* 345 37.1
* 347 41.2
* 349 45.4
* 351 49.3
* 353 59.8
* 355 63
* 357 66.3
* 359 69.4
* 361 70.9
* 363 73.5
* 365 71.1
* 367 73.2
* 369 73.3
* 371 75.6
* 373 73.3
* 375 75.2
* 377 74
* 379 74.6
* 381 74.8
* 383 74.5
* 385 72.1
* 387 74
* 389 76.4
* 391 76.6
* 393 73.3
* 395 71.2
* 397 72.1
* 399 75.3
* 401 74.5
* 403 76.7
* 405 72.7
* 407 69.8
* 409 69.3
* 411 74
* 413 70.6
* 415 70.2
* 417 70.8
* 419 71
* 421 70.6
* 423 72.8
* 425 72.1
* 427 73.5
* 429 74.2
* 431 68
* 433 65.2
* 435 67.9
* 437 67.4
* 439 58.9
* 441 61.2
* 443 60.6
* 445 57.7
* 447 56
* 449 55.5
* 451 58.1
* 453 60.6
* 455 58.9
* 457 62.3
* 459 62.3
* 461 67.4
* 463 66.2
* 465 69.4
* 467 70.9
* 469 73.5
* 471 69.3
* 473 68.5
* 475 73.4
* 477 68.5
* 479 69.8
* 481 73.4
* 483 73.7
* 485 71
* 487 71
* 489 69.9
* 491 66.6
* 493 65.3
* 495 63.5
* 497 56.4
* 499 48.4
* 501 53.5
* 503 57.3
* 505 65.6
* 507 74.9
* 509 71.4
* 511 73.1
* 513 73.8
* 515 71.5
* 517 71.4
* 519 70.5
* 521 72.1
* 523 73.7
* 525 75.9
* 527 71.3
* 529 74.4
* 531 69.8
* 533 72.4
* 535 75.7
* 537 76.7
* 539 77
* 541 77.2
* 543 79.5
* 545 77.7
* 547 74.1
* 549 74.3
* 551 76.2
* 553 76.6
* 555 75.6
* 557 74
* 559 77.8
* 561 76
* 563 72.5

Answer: 4.6 yr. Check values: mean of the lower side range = 72.3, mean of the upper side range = 72.7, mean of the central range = 63.6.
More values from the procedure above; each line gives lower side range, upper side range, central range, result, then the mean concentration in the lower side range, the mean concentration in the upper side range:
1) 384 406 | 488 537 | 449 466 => 2.00 yr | 74.1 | 68.4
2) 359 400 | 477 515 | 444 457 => 2.12 yr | 73.6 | 66.8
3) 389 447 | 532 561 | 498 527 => 2.43 yr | 69.8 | 76.1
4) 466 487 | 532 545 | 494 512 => 2.65 yr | 71.2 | 76.5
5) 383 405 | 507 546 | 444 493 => 5.07 yr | 74.2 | 74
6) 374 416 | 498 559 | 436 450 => 2.55 yr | 73.4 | 72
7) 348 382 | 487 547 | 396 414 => -1.04 yr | 68.4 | 70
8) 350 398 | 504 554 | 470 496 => 1.26 yr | 71.1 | 73.9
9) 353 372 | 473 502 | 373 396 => -1.58 yr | 70.1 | 66.1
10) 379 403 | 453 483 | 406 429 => 0.20 yr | 74.2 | 68.1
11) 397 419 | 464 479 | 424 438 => 0.37 yr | 72.3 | 70.5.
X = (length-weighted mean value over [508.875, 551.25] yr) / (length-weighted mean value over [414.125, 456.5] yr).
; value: 1.1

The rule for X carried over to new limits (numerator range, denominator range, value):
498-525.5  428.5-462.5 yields 1.09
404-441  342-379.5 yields 1.10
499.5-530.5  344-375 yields 1.10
